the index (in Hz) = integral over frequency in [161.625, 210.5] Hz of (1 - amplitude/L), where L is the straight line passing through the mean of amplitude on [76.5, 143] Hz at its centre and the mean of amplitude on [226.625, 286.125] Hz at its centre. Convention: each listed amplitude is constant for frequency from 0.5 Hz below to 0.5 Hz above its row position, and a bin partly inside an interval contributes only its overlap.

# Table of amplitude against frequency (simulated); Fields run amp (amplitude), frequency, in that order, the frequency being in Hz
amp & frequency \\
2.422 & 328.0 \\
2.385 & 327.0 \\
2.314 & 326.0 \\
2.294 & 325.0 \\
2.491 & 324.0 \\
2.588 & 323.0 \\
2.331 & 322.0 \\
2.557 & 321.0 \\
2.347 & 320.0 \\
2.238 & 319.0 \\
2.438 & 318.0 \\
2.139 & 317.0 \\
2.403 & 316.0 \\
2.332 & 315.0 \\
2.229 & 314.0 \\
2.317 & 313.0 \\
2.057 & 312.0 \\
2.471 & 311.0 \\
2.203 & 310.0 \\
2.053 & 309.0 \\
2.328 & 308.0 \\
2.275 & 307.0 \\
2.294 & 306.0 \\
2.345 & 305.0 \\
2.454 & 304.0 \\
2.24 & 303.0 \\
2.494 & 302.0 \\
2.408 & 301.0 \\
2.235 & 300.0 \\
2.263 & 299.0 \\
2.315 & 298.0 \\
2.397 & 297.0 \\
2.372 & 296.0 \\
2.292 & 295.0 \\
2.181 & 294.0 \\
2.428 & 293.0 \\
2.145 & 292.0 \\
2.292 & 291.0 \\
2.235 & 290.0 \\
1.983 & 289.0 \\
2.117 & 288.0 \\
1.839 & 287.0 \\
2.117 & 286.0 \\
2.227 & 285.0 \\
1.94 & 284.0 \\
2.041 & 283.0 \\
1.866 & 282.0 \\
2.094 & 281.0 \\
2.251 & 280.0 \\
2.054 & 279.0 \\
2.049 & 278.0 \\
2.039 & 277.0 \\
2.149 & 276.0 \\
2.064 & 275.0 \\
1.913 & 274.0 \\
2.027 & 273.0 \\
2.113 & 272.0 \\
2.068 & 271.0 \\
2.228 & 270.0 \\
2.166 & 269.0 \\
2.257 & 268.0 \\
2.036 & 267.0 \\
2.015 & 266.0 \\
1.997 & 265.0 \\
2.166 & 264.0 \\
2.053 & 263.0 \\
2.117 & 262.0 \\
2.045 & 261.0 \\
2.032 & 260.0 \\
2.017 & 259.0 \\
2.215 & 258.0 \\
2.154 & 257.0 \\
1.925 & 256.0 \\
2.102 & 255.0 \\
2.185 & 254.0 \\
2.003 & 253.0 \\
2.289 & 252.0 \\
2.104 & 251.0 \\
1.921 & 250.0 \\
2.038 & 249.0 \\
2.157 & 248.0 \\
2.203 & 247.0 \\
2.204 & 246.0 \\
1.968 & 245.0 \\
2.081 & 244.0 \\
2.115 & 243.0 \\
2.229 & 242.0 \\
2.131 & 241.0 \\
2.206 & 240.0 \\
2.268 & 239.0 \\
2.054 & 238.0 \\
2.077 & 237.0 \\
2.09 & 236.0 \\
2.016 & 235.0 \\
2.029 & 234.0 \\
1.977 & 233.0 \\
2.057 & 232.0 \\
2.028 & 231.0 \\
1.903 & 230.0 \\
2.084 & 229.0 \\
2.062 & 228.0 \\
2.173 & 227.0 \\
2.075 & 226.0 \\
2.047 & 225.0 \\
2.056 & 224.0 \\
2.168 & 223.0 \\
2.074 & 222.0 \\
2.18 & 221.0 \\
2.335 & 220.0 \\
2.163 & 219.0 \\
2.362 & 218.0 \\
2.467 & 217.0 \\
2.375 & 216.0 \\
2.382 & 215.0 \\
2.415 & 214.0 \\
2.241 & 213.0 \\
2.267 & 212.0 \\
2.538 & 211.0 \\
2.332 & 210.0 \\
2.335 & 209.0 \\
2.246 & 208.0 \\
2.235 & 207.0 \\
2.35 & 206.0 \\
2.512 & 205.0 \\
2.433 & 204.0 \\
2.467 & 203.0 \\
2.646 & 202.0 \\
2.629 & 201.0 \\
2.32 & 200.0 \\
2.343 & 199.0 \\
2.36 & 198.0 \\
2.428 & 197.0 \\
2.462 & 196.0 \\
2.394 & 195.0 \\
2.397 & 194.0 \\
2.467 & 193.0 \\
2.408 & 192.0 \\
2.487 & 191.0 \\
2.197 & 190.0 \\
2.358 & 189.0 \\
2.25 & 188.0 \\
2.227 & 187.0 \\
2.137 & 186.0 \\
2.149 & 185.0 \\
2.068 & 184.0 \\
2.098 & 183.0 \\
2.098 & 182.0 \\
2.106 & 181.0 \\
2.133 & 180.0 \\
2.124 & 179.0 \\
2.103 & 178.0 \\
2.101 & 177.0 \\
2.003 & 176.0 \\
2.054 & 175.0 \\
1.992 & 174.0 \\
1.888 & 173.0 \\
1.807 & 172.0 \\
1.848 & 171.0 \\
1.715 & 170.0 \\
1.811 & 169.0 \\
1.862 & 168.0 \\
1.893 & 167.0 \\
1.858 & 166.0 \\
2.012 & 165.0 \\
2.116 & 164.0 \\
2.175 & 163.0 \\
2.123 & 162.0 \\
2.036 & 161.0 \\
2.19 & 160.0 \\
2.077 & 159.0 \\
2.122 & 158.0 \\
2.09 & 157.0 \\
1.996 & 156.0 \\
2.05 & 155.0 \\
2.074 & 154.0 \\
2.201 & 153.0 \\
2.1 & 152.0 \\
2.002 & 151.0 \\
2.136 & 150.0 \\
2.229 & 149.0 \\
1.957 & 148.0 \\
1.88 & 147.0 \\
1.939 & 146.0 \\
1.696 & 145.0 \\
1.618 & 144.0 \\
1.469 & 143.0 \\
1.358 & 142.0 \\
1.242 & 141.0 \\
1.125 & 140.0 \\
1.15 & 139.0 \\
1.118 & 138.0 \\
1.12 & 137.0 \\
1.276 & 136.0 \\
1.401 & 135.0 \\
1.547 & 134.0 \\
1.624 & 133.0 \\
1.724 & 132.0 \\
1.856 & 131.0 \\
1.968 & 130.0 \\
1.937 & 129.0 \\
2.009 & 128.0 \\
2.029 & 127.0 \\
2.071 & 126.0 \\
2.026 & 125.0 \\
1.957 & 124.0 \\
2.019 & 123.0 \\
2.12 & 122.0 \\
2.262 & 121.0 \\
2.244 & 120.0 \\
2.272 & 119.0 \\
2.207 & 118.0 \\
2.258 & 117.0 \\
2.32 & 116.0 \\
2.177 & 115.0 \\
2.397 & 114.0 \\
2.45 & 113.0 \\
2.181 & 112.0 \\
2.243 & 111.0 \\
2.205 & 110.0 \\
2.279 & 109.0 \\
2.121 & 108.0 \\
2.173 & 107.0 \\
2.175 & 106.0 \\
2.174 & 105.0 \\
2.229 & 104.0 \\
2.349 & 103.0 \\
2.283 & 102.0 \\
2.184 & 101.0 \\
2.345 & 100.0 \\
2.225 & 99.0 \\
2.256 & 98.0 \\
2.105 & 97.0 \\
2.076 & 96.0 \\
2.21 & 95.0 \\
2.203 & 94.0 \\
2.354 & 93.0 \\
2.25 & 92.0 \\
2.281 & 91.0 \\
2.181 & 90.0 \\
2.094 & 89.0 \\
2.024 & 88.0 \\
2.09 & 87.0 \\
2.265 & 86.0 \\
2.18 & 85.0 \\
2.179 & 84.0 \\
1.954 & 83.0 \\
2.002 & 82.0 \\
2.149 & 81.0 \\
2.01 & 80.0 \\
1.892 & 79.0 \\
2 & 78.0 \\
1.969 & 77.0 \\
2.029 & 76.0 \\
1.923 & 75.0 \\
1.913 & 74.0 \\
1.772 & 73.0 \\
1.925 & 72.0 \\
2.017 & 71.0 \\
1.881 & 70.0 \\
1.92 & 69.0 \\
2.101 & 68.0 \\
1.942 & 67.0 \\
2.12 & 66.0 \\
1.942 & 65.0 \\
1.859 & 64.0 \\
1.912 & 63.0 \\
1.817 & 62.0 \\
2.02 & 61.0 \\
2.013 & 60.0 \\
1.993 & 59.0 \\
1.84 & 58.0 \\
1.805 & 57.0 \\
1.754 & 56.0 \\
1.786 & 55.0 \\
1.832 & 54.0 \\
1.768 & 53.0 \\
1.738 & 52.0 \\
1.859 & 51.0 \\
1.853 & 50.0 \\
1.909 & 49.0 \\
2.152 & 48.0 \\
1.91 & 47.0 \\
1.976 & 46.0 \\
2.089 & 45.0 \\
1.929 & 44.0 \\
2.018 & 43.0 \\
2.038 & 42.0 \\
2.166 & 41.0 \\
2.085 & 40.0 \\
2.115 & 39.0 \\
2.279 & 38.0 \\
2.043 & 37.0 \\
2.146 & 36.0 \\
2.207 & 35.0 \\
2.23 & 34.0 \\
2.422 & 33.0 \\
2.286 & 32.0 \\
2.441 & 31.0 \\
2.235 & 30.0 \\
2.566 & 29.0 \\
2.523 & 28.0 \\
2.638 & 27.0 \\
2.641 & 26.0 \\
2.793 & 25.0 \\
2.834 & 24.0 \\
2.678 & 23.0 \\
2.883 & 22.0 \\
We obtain -3.42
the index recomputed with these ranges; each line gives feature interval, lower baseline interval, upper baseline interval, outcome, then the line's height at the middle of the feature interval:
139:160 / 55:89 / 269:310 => 1.95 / 2.05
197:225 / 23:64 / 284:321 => -1.59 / 2.21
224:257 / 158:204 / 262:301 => 0.93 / 2.15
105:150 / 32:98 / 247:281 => 3.18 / 2.05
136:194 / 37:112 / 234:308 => 3.83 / 2.09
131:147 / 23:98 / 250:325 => 5.06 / 2.13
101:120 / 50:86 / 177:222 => -1.72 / 2.06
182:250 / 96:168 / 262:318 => -4.78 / 2.09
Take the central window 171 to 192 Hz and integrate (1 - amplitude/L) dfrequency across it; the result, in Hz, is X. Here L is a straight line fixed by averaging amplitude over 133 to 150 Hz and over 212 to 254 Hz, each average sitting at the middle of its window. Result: -3.7 Hz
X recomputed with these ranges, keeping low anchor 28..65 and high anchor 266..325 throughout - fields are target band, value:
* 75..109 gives -1.3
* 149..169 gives 0.6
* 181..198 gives -1.1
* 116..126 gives -0.3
